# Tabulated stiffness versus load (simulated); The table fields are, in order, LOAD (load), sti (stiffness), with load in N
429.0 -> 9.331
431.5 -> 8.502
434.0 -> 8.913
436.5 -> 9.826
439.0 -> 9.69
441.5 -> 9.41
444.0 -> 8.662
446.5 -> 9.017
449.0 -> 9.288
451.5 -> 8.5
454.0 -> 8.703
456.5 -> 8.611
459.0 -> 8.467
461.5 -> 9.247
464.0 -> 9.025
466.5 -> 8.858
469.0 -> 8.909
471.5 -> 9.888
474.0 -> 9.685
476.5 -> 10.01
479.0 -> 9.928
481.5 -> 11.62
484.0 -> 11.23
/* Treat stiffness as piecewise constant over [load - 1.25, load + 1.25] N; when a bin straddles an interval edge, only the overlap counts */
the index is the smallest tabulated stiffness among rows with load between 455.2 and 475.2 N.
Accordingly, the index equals 8.467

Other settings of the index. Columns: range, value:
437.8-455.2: 8.5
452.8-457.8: 8.611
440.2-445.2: 8.662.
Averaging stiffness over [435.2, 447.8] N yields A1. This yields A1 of 9.32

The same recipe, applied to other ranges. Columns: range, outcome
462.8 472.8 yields 9.17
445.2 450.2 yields 9.15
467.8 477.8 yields 9.63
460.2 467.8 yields 9.04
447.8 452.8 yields 8.89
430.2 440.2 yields 9.23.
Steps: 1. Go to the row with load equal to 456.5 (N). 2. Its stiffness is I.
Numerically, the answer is 8.611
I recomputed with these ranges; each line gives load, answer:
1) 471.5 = 9.888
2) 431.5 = 8.502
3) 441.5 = 9.41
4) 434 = 8.913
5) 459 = 8.467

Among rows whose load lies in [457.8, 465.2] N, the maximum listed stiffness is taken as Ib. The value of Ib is 9.247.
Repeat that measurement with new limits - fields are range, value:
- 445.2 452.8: 9.288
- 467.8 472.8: 9.888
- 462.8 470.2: 9.025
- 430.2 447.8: 9.826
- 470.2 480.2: 10.01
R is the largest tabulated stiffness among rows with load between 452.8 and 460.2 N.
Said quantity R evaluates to 8.703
